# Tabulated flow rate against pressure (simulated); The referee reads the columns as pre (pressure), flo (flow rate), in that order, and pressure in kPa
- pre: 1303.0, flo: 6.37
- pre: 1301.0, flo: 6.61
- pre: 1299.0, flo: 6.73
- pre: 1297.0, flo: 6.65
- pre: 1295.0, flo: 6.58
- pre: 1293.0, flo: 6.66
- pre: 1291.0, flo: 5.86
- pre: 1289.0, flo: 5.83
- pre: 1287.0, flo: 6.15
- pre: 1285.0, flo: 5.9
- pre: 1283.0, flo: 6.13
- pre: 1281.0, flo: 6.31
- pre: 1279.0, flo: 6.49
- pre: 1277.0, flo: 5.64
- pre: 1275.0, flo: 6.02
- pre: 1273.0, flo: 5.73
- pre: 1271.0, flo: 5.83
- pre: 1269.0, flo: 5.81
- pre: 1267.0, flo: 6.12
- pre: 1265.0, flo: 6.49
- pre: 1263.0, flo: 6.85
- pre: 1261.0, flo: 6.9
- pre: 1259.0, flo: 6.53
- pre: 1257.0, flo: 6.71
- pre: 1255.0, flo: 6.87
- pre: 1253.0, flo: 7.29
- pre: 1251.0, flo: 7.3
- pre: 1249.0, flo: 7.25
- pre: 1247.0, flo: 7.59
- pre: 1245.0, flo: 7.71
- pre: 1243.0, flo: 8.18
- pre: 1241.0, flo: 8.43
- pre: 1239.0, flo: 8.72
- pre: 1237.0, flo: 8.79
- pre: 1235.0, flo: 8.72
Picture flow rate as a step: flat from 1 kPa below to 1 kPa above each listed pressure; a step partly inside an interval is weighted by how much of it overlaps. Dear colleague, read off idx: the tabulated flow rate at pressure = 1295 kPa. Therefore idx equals 6.58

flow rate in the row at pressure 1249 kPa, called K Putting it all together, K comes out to 7.25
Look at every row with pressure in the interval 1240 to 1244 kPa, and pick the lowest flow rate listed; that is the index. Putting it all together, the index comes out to 8.18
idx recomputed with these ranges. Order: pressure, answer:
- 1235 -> 8.72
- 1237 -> 8.79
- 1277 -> 5.64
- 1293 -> 6.66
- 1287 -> 6.15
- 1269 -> 5.81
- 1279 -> 6.49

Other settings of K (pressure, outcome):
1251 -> 7.3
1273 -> 5.73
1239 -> 8.72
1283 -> 6.13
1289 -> 5.83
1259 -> 6.53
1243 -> 8.18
